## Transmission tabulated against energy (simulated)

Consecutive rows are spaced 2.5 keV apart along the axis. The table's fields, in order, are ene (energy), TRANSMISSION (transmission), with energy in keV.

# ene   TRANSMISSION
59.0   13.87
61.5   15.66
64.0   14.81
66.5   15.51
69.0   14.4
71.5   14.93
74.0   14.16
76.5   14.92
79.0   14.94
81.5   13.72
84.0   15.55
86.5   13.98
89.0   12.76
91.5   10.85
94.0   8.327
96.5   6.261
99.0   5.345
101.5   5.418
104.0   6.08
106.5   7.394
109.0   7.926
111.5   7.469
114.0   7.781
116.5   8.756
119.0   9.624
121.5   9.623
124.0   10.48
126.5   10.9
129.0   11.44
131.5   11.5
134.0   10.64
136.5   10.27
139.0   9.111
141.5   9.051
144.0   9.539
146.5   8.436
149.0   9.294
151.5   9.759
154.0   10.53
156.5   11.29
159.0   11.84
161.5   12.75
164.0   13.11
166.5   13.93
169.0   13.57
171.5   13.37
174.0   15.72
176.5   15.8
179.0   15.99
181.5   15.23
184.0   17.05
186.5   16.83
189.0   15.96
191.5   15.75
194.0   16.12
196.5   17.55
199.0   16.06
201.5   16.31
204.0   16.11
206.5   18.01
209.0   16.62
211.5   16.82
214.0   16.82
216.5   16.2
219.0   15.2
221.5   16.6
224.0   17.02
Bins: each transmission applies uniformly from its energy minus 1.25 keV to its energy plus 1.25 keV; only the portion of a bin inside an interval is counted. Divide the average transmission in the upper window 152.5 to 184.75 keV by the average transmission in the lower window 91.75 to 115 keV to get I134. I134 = 1.95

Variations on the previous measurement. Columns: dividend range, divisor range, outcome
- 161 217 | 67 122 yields 1.49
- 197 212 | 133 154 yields 1.75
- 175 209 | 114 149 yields 1.66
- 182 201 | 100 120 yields 2.19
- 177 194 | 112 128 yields 1.70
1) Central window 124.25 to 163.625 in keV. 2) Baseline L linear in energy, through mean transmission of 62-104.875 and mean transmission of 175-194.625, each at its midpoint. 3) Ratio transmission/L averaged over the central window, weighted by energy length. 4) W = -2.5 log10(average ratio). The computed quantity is 0.347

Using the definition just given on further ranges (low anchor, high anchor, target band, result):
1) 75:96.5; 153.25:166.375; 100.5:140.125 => 0.346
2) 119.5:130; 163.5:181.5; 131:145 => 0.168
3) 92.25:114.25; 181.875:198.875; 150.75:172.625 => 0.090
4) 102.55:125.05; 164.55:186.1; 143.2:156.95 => 0.256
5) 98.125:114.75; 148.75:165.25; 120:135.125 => -0.232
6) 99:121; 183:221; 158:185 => -0.066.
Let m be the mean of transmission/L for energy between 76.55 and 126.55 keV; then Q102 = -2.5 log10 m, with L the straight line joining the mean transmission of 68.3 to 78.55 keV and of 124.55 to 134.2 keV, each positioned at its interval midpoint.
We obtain 0.31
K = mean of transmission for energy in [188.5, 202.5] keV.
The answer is 16.3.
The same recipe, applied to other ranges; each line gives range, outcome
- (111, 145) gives 9.78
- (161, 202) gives 15.4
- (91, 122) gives 7.64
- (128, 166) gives 10.6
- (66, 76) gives 14.7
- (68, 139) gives 10.5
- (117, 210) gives 13.1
